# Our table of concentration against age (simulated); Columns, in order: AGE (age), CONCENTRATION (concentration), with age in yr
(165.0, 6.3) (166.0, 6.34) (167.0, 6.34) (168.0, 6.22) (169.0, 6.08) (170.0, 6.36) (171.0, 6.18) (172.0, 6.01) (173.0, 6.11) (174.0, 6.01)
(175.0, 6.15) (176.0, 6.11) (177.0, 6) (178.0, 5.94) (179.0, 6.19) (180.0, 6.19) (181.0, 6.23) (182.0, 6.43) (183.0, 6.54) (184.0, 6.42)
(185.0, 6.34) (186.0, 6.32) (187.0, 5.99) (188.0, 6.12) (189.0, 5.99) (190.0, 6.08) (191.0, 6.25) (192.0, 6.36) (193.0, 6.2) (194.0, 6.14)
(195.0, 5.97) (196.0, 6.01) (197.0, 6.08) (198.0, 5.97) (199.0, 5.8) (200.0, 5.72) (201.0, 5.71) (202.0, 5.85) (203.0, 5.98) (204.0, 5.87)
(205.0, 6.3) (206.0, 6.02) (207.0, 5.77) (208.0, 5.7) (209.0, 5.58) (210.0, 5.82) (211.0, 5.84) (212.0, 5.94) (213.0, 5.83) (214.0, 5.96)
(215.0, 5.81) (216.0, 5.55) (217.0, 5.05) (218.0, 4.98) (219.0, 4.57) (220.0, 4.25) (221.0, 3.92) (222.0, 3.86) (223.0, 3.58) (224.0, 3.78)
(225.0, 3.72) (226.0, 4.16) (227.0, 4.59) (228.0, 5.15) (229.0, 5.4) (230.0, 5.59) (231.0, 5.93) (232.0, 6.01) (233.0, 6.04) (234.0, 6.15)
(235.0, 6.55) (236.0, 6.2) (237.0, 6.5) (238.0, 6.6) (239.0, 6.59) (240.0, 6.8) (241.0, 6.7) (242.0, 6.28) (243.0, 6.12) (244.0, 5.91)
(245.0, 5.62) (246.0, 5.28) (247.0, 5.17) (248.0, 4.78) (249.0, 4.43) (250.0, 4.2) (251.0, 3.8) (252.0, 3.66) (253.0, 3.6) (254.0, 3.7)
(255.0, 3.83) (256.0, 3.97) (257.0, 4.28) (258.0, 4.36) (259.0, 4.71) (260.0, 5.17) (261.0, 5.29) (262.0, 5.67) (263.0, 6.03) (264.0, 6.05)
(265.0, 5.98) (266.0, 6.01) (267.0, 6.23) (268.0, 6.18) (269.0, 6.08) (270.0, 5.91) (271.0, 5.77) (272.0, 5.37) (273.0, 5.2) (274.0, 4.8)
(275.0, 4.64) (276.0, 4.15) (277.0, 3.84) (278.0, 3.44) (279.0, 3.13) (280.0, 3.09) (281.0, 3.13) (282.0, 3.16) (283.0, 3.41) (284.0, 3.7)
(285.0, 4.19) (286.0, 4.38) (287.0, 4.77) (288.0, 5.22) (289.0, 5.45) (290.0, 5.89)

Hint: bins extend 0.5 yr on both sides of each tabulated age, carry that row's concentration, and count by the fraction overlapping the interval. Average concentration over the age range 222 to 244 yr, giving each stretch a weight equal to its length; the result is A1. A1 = 5.61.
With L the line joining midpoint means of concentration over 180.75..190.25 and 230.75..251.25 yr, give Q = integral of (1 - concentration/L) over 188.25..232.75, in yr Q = 4.3 yr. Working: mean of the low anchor 6.25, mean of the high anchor 5.82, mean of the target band 5.48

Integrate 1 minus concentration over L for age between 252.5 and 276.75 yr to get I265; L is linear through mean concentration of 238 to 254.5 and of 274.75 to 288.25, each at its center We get -3.5 yr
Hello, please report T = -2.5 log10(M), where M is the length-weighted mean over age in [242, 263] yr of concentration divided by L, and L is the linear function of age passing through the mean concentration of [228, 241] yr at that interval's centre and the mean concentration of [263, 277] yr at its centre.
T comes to 0.226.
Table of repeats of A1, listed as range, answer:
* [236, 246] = 6.29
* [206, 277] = 5.26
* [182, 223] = 5.74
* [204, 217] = 5.81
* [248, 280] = 4.79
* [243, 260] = 4.53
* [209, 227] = 4.87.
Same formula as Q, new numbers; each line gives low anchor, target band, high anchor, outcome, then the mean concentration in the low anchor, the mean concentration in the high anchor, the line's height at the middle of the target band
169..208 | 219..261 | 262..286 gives 2.0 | 6.09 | 4.77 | 5.3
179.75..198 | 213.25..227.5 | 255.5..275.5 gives 3.1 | 6.2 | 5.38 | 5.86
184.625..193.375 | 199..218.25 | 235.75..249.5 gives 1.0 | 6.18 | 5.92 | 6.09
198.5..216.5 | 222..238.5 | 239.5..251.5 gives 0.7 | 5.84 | 5.42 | 5.59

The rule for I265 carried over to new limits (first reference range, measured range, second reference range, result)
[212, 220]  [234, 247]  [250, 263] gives -3.9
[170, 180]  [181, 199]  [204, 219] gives -0.8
